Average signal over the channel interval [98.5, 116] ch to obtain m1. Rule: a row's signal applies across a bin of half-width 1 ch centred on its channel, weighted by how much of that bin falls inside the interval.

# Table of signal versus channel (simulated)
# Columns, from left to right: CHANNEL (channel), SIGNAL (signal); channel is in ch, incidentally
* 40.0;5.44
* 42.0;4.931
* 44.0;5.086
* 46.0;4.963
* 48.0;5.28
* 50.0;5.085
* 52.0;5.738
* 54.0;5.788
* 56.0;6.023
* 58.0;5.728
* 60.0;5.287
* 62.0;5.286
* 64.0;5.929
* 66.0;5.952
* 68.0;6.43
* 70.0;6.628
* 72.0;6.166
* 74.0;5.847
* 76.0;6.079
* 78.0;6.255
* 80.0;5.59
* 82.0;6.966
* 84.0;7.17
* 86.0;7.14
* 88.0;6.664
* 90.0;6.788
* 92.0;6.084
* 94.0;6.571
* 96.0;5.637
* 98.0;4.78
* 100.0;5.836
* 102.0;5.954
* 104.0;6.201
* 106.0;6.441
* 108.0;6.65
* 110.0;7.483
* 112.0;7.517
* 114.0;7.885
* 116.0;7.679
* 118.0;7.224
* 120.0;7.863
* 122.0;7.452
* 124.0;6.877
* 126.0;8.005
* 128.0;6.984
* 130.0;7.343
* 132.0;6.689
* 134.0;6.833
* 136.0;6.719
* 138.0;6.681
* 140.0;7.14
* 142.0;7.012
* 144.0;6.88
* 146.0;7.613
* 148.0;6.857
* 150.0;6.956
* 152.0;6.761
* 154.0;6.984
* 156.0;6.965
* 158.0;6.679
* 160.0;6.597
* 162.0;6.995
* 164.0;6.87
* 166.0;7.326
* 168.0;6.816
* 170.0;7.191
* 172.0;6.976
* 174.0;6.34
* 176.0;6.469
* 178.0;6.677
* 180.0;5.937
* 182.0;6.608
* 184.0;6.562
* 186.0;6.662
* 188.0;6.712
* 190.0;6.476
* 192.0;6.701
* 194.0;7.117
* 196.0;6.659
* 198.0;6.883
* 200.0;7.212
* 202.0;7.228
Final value 6.74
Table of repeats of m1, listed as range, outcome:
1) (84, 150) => 6.86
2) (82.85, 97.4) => 6.53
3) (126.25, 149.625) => 7.01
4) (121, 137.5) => 7.1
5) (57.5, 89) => 6.2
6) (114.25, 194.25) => 6.94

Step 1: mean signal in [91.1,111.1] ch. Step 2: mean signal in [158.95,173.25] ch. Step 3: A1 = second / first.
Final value 1.1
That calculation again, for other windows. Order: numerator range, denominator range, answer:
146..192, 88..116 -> 1.04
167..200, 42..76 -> 1.18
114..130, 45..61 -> 1.36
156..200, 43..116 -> 1.10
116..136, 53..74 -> 1.22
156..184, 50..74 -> 1.15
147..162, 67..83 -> 1.10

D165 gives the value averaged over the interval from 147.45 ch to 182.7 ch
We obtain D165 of 6.78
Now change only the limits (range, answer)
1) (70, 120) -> 6.55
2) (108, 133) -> 7.39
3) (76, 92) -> 6.58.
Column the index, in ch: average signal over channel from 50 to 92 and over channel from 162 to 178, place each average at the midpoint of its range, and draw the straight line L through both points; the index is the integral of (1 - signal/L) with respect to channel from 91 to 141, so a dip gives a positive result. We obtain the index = -2.7 ch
